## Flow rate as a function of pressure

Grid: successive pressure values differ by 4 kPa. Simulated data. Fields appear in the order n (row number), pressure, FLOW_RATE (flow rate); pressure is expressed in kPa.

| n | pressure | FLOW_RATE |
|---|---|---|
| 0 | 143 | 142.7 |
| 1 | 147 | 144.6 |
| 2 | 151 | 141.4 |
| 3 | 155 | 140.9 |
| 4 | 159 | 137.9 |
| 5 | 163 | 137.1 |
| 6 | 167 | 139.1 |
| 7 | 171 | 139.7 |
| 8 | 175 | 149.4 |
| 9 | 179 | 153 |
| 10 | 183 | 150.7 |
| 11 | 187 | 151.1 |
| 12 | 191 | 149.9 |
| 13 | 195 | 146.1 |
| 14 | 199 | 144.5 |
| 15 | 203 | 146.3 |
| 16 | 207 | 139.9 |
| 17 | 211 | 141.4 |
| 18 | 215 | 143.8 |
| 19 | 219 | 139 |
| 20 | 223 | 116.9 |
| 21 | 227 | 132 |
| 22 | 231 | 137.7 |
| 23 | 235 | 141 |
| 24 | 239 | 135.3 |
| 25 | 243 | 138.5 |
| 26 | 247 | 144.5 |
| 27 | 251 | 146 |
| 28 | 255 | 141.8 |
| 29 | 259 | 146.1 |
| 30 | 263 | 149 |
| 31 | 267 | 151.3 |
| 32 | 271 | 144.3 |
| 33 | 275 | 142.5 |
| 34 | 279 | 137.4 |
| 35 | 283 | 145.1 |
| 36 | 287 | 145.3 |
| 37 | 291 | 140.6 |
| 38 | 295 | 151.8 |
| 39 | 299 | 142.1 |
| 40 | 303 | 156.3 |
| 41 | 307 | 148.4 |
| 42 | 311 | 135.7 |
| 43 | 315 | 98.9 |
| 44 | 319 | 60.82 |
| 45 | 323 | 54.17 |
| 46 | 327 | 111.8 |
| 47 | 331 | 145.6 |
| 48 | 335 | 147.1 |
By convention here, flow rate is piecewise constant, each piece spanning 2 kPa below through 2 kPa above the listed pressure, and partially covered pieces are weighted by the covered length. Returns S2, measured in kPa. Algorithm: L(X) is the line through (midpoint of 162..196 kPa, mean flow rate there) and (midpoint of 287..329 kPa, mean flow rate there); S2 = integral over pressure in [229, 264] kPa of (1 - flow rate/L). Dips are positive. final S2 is -2.3 kPa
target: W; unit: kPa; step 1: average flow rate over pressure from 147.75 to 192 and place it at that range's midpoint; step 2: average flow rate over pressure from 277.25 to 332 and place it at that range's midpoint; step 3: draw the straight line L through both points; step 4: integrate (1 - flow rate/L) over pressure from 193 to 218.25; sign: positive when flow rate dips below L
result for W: -0.69 kPa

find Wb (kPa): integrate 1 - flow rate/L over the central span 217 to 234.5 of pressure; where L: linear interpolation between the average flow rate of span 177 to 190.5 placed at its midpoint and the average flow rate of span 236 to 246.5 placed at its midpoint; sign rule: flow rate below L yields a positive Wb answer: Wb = 1.2 kPa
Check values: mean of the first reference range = 151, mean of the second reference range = 138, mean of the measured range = 132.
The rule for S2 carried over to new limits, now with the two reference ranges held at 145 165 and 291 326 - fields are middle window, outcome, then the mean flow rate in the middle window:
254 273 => -3.2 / 147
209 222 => -0.7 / 140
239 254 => -1.6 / 142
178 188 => -1.1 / 152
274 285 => -1.6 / 142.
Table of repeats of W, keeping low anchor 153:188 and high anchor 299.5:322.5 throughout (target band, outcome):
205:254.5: -2.0 kPa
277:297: -3.7 kPa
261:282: -3.4 kPa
